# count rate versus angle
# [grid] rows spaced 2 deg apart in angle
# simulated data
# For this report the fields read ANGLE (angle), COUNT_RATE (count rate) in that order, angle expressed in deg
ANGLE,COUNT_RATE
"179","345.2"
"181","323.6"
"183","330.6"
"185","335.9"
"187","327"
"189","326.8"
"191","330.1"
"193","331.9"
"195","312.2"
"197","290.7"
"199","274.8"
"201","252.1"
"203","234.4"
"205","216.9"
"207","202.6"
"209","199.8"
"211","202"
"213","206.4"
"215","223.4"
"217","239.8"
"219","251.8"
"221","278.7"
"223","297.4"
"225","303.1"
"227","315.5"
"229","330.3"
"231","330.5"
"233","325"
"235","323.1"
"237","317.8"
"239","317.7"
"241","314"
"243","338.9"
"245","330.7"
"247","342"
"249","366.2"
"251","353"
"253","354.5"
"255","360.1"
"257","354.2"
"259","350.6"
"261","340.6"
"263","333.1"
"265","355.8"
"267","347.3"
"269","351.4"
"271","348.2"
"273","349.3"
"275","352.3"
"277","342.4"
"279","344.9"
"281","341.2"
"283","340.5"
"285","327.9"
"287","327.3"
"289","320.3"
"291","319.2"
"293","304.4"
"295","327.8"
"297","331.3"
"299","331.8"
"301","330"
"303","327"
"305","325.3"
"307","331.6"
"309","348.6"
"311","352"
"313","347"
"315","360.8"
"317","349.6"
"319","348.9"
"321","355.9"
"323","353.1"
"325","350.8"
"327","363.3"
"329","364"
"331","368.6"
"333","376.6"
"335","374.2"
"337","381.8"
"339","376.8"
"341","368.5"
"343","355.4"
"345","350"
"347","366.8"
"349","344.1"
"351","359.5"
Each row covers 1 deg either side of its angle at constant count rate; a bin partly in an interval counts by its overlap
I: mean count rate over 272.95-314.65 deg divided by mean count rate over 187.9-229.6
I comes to 1.3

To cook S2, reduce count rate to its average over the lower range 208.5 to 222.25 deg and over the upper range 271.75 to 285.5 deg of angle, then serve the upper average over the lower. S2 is 1.5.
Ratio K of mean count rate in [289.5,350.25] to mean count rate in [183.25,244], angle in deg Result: 1.2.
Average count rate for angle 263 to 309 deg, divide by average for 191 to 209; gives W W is 1.27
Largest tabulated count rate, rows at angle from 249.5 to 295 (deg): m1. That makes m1 360.1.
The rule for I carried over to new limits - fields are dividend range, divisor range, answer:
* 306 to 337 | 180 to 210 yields 1.25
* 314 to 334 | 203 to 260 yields 1.21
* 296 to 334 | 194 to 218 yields 1.46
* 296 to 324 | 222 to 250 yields 1.05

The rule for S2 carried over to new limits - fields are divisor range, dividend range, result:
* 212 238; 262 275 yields 1.21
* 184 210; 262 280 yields 1.24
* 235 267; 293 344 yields 1.03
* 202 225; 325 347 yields 1.56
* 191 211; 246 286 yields 1.35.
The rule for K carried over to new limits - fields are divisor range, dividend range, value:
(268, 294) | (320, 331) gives 1.07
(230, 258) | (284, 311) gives 0.97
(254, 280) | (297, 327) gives 0.99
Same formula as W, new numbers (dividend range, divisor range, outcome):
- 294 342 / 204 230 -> 1.40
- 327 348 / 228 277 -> 1.08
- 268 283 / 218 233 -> 1.15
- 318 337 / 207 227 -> 1.47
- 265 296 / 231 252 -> 1.01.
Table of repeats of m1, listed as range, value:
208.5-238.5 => 330.5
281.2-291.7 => 340.5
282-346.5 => 381.8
